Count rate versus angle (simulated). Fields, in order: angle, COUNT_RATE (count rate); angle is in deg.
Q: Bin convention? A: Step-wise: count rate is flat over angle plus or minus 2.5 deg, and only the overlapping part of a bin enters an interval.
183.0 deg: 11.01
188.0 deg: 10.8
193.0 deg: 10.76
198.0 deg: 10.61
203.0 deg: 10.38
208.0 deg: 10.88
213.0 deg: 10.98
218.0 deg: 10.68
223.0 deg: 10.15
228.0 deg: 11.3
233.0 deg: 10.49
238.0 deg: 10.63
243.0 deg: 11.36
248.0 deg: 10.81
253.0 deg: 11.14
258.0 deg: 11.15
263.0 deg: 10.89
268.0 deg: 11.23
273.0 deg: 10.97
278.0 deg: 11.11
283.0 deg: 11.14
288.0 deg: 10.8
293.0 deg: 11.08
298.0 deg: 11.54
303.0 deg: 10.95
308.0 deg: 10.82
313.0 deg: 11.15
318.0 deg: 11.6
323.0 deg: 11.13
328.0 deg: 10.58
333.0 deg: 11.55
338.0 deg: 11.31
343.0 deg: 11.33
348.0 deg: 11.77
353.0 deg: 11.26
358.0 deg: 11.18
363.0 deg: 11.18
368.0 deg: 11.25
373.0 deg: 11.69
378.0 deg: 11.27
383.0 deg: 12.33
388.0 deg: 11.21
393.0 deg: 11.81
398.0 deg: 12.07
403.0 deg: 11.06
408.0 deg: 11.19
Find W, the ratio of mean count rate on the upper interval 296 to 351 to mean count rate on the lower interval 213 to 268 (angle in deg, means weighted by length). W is 1.03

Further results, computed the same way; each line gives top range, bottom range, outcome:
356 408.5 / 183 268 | 1.06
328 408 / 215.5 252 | 1.06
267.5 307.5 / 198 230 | 1.03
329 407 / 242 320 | 1.03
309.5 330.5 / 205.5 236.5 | 1.03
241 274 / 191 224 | 1.04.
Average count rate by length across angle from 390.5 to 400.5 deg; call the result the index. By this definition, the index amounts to 11.9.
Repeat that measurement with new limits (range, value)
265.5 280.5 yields 11.1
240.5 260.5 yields 11.1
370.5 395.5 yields 11.7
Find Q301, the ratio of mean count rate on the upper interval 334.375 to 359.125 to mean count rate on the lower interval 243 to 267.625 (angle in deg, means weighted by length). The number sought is 1.03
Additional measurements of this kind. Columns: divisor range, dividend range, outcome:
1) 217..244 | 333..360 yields 1.06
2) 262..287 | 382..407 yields 1.05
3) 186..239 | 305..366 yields 1.05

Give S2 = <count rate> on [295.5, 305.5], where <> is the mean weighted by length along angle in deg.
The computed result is 11.2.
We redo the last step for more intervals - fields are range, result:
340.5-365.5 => 11.3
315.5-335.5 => 11.2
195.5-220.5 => 10.7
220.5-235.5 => 10.6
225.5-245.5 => 10.9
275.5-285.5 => 11.1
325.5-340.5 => 11.1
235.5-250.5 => 10.9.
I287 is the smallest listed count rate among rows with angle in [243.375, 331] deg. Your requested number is 10.58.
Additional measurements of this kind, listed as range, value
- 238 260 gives 10.63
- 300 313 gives 10.82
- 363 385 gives 11.18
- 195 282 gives 10.15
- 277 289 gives 10.8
